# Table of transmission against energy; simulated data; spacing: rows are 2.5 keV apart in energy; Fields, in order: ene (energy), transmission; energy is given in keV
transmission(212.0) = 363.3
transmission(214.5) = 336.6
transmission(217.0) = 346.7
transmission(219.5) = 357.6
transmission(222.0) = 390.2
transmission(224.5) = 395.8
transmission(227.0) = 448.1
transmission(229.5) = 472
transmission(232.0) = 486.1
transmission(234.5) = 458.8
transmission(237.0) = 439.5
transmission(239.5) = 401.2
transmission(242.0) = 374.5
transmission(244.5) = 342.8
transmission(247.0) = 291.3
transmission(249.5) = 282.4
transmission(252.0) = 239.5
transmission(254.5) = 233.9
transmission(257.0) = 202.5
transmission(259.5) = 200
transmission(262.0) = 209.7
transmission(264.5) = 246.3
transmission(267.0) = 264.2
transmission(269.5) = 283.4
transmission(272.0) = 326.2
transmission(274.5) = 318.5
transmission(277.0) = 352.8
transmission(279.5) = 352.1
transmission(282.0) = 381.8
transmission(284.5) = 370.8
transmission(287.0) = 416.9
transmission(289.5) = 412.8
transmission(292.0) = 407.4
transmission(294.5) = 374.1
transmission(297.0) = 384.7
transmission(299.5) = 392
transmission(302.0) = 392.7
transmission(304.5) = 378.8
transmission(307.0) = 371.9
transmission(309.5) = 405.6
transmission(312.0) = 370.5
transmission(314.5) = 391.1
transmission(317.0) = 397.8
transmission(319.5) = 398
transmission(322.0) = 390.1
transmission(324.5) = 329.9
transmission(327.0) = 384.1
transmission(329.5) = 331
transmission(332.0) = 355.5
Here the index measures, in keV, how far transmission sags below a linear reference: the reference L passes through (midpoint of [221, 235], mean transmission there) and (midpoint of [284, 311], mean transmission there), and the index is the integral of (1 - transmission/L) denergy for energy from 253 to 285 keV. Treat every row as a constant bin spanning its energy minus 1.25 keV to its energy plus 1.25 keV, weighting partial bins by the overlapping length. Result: 9.8 keV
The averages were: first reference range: 442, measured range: 286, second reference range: 392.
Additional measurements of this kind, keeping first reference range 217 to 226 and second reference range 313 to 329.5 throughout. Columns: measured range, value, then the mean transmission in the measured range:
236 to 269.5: 8.21 keV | 285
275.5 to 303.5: -0.49 keV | 385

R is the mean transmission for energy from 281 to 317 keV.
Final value 390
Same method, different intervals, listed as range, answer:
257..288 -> 305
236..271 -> 286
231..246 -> 414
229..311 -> 346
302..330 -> 379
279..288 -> 382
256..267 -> 221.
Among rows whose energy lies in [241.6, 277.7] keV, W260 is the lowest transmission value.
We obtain 200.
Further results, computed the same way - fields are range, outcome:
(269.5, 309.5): 283.4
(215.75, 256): 233.9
